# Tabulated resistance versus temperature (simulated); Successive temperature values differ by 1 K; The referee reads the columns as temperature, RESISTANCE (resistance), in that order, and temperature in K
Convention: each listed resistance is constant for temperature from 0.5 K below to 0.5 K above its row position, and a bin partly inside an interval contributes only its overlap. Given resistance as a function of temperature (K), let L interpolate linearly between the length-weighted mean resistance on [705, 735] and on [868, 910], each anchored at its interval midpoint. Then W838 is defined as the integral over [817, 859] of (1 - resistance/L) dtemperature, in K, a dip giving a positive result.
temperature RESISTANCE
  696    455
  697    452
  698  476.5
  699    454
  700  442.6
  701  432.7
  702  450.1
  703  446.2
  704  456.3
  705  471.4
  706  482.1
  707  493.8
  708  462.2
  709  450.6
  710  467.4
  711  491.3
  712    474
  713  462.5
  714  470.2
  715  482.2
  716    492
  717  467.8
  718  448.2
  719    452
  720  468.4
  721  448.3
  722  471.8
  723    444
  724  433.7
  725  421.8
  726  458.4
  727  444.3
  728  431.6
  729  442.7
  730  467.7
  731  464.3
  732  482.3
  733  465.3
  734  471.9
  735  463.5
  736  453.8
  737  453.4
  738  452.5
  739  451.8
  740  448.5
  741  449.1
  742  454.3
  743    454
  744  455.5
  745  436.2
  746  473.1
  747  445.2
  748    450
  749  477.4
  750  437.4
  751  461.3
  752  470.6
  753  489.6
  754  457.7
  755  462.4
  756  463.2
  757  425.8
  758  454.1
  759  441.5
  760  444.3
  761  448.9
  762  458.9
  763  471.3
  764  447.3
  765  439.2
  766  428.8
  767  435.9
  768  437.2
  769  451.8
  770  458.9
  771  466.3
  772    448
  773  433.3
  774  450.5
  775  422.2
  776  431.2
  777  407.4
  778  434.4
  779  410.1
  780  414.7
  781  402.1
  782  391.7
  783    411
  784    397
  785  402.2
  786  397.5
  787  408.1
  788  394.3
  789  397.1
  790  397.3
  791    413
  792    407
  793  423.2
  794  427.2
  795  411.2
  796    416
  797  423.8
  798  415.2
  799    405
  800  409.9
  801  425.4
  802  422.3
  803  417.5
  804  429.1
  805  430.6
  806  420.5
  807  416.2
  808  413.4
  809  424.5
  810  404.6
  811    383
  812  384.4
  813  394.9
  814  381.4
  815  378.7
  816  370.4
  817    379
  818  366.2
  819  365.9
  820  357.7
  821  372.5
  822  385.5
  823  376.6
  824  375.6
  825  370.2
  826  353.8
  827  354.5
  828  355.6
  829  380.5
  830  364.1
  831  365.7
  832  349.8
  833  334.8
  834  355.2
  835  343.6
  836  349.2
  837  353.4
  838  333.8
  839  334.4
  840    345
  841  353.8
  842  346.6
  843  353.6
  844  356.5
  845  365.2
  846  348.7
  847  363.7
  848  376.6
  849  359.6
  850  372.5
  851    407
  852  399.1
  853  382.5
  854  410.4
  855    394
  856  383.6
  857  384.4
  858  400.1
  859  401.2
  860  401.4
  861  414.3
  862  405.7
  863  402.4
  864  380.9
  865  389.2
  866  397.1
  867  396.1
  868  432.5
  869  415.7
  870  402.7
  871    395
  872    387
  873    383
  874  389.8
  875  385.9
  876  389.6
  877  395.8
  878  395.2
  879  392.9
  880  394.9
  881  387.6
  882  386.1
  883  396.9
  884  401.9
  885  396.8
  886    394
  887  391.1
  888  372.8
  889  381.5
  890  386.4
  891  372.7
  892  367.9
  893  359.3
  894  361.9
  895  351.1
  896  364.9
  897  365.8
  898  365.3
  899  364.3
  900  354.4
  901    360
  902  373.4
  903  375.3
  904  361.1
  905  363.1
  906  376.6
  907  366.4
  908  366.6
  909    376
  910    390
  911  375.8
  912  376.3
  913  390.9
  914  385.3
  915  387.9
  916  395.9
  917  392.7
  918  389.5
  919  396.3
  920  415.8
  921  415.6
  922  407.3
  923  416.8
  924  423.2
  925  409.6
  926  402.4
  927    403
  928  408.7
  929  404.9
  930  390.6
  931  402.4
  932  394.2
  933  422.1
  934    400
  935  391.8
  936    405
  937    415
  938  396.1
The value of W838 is 4.0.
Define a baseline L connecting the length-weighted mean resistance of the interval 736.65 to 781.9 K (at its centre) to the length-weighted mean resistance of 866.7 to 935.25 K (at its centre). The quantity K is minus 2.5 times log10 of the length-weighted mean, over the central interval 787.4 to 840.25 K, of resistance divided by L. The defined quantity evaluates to 0.102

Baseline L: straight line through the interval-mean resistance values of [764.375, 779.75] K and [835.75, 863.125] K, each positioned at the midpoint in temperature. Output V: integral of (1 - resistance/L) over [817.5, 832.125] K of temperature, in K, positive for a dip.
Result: 1.0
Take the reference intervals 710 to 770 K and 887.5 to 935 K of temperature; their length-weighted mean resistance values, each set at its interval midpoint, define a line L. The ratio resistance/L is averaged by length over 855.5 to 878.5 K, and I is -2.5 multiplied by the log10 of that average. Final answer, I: 0.02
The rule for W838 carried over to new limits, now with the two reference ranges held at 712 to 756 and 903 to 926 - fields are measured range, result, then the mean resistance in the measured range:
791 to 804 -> 0.50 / 417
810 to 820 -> 1.15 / 379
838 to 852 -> 1.86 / 361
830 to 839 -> 1.54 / 348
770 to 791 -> 1.14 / 417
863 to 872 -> 0.16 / 400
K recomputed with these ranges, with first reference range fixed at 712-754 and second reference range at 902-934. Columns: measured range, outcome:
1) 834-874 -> 0.10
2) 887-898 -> 0.09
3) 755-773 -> 0.00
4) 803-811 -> 0.04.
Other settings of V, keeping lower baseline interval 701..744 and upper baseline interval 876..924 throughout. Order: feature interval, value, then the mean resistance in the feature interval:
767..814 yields 1.5 K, 417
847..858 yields 0.5 K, 387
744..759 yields -0.3 K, 457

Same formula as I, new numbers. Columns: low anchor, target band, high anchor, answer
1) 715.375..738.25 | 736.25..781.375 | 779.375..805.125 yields -0.031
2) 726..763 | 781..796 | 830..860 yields 0.029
